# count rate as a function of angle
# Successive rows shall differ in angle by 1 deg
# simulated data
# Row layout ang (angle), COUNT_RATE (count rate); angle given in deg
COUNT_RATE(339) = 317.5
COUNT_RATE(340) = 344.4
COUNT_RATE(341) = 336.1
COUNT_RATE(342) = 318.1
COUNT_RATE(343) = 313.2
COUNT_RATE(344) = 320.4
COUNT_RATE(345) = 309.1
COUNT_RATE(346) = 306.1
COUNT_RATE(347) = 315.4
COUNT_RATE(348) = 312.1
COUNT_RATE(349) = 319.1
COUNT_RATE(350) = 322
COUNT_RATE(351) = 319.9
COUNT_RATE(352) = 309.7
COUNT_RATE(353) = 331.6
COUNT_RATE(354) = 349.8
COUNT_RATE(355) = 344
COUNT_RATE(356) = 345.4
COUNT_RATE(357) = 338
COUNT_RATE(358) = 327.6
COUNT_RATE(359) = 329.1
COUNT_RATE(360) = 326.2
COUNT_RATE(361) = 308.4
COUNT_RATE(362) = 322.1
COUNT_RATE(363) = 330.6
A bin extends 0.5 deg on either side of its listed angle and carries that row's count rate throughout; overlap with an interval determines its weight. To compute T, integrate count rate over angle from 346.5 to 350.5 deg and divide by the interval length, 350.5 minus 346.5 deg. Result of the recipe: 317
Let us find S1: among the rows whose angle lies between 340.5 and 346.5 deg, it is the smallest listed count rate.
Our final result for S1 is 306.1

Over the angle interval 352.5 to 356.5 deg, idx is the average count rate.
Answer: 343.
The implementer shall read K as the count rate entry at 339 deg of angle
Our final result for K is 317.5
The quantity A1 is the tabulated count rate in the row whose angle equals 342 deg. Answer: 318.1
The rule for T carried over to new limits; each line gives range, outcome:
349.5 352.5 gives 317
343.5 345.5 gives 315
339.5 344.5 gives 326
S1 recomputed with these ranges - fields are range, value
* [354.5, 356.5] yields 344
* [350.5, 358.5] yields 309.7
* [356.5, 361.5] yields 308.4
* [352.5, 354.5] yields 331.6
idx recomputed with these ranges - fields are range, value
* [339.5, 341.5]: 340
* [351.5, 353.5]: 321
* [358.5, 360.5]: 328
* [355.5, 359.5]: 335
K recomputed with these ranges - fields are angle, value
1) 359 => 329.1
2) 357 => 338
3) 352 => 309.7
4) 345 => 309.1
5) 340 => 344.4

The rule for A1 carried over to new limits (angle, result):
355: 344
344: 320.4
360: 326.2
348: 312.1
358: 327.6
